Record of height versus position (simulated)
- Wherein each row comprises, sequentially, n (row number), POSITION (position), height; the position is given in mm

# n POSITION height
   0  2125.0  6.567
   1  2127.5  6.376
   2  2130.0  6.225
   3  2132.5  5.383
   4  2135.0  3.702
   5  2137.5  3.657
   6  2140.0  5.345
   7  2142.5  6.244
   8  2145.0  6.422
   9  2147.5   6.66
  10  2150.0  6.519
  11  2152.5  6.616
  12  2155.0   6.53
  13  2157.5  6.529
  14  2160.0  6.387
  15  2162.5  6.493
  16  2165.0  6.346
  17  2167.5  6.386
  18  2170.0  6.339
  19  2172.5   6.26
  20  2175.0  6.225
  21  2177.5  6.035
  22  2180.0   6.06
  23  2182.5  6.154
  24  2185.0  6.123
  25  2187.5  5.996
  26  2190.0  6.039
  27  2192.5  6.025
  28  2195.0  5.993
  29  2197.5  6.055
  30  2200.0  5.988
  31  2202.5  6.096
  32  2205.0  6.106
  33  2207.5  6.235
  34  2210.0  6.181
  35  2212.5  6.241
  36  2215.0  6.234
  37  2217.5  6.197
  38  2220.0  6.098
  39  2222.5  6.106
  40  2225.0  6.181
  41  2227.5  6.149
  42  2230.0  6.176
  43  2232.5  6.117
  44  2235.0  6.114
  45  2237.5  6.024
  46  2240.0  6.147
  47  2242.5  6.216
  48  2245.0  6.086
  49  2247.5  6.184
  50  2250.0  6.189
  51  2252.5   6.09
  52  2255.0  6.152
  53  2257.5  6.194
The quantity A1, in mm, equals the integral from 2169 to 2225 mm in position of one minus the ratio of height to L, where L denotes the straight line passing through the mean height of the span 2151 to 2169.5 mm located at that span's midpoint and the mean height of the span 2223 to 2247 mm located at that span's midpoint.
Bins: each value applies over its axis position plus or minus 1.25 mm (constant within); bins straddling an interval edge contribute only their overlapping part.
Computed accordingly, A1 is 1.6 mm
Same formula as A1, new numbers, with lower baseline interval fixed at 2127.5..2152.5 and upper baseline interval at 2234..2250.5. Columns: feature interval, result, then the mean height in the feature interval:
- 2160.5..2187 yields -1.9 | 6.24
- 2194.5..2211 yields -0.4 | 6.1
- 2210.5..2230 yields -0.4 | 6.17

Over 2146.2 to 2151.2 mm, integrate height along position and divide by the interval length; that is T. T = 6.59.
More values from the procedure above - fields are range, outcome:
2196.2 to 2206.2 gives 6.06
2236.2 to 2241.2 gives 6.09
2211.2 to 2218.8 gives 6.22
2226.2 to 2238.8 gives 6.12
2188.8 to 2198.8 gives 6.03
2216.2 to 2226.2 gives 6.15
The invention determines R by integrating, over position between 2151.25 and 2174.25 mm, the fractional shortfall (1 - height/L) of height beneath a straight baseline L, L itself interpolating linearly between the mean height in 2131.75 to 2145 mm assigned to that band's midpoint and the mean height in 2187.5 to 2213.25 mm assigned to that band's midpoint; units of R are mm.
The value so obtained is -4.3 mm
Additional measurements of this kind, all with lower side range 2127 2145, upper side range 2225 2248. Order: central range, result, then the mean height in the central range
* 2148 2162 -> -2.71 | 6.52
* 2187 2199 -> -0.51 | 6.02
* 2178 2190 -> -0.78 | 6.08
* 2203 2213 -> -0.47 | 6.18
